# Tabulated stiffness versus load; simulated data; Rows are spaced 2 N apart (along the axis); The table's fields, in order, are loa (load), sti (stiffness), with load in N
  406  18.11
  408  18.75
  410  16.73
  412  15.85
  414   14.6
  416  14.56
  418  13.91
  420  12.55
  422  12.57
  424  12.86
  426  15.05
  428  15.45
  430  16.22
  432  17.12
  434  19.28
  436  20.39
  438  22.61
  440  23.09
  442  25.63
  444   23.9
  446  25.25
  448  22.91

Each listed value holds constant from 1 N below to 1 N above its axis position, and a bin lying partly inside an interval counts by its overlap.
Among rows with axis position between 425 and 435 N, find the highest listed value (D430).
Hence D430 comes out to 19.28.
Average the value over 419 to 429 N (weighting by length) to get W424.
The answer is 13.7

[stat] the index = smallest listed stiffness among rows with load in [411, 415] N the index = 14.6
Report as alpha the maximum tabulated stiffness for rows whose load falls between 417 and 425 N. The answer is 13.91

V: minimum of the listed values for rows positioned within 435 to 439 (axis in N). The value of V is 20.39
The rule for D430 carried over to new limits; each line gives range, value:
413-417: 14.6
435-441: 23.09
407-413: 18.75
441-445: 25.63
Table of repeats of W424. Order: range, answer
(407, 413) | 17.1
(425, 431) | 15.6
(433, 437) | 19.8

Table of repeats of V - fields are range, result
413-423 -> 12.55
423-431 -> 12.86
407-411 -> 16.73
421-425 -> 12.57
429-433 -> 16.22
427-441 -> 15.45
